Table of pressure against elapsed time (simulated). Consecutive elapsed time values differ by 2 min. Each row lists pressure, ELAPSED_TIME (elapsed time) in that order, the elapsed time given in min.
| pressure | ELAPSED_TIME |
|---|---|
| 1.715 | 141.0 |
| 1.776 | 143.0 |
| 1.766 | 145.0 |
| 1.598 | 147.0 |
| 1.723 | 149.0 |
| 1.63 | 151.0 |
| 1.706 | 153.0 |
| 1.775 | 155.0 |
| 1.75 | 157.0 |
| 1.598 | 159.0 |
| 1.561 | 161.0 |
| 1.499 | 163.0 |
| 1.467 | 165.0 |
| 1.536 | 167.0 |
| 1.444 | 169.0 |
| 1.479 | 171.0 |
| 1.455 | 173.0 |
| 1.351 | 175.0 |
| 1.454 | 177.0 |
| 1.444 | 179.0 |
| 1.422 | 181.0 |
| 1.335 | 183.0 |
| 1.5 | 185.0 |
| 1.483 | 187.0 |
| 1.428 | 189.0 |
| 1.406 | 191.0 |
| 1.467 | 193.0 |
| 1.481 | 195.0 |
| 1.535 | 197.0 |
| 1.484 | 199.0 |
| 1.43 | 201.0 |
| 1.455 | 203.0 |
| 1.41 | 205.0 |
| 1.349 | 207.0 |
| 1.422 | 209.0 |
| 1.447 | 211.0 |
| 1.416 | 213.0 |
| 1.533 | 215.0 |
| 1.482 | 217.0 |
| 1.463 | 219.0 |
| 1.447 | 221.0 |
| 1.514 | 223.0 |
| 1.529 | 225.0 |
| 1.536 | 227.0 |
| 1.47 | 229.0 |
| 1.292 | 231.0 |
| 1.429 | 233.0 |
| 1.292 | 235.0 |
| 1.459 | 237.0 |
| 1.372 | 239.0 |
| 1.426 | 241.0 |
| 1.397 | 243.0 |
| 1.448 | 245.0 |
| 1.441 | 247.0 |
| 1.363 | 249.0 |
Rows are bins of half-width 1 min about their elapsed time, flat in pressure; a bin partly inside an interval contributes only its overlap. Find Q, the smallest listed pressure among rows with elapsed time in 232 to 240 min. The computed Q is 1.292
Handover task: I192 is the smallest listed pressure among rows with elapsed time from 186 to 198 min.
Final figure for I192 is 1.406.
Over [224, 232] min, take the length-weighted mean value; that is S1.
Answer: 1.46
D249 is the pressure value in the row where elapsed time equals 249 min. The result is 1.363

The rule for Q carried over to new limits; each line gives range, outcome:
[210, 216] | 1.416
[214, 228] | 1.447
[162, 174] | 1.444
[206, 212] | 1.349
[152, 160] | 1.598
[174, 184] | 1.335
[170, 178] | 1.351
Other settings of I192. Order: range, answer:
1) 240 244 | 1.397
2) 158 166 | 1.467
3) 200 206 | 1.41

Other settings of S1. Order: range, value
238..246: 1.41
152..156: 1.74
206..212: 1.41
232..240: 1.39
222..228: 1.53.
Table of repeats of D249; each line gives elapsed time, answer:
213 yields 1.416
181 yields 1.422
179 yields 1.444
